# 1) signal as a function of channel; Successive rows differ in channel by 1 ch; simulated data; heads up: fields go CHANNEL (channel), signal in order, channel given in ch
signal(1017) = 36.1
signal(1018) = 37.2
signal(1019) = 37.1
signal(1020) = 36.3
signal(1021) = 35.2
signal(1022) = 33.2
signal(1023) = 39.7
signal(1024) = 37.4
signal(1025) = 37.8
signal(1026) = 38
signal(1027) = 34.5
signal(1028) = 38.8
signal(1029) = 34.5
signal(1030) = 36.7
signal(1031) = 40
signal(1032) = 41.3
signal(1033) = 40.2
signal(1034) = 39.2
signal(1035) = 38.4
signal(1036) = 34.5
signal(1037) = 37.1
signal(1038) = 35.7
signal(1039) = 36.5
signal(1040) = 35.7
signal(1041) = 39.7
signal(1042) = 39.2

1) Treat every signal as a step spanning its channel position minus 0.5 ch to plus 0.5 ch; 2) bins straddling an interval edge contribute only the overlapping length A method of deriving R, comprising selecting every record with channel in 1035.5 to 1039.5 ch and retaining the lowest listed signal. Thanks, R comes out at 34.5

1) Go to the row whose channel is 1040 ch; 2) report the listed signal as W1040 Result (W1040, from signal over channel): 35.7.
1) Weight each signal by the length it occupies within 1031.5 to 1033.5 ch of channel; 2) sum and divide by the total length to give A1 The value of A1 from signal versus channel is 40.8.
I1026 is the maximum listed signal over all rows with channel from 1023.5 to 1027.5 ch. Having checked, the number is 38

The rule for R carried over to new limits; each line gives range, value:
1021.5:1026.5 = 33.2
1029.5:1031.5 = 36.7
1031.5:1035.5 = 38.4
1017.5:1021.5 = 35.2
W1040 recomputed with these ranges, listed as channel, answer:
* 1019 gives 37.1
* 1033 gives 40.2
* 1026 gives 38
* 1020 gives 36.3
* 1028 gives 38.8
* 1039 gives 36.5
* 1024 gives 37.4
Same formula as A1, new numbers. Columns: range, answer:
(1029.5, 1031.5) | 38.4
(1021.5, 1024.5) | 36.8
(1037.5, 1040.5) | 36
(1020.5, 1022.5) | 34.2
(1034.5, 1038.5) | 36.4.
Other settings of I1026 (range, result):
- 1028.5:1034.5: 41.3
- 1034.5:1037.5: 38.4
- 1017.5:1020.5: 37.2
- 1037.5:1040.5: 36.5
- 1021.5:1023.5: 39.7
